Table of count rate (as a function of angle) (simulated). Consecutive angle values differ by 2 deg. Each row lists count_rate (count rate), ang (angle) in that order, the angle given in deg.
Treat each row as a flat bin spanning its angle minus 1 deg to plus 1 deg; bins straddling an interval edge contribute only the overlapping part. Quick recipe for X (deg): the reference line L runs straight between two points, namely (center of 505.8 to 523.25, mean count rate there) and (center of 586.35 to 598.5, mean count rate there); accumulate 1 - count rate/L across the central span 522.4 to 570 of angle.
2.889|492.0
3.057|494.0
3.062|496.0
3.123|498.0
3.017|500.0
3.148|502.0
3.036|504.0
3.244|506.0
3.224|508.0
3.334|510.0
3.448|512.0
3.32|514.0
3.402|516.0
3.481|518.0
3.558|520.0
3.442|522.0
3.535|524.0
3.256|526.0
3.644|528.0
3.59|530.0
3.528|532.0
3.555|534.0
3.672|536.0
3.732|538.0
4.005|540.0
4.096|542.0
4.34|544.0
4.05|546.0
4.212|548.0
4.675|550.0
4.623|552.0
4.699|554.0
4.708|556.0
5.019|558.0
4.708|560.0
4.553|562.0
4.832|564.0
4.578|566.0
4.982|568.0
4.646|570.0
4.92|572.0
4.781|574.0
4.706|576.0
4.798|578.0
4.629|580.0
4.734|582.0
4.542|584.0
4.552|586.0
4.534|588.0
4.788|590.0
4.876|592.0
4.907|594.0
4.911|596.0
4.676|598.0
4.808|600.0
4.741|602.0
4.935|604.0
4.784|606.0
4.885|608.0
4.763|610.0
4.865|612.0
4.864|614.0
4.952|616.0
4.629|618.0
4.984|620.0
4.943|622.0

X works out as -2.8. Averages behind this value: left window 3.39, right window 4.77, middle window 4.2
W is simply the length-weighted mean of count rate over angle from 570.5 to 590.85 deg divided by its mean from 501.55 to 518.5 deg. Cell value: 1.4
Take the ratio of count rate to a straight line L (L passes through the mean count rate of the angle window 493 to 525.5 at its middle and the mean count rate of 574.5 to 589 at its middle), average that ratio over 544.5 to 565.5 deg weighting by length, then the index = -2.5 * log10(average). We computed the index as -0.11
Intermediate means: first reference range 3.28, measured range 4.6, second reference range 4.65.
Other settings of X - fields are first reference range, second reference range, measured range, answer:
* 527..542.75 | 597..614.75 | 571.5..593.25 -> -1.29 deg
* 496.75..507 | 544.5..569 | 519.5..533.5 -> 1.05 deg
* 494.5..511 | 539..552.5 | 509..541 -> 1.64 deg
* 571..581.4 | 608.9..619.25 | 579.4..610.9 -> 0.24 deg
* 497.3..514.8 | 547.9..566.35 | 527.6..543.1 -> 1.23 deg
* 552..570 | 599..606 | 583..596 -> 0.22 deg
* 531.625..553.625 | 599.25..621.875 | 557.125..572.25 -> -1.56 deg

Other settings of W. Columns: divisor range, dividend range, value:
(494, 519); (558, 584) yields 1.47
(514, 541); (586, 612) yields 1.35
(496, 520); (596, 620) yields 1.48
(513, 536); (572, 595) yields 1.35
